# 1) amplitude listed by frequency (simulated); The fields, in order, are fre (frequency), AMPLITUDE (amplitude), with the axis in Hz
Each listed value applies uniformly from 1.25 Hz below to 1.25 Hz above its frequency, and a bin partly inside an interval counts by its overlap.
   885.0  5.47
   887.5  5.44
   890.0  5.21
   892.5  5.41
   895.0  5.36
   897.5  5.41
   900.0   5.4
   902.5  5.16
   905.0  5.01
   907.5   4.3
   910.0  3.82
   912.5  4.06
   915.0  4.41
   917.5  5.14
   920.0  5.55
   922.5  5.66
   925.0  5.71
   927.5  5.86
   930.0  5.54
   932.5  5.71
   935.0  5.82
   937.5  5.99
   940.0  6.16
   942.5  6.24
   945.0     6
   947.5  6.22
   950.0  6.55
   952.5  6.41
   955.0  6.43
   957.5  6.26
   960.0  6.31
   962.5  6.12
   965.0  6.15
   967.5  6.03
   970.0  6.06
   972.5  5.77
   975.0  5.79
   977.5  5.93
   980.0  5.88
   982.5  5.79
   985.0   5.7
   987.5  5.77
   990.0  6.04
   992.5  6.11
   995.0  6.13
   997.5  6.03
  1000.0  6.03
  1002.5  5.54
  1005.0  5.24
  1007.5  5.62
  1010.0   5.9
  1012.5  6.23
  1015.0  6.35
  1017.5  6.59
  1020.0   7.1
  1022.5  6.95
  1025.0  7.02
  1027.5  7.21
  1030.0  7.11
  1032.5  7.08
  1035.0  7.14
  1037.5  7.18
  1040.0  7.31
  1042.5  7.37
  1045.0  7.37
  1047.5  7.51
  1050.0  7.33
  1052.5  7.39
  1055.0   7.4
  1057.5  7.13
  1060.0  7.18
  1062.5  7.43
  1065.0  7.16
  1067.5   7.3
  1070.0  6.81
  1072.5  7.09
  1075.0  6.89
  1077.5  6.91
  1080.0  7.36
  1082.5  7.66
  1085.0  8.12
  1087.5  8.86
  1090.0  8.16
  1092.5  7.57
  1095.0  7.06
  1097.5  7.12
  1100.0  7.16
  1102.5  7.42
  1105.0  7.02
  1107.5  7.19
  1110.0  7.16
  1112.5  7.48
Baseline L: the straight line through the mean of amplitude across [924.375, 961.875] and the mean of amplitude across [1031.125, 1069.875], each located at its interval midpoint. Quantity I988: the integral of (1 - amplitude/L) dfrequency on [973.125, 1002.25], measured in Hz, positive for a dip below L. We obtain 3.0 Hz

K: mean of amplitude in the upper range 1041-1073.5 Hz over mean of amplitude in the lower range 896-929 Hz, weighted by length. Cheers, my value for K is 1.4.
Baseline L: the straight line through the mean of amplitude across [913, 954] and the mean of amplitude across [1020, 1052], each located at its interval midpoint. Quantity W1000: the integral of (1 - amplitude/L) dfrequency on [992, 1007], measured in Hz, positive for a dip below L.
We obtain 2.0 Hz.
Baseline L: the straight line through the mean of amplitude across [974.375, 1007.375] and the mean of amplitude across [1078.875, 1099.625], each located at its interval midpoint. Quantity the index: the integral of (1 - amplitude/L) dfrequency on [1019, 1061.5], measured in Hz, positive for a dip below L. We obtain -2.8 Hz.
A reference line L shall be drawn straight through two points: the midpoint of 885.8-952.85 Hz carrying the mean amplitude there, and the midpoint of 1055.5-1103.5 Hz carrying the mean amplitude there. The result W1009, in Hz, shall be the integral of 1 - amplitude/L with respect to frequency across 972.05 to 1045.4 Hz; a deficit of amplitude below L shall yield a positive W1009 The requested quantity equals 2.0 Hz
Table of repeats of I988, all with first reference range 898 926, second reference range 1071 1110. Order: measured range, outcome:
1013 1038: -1.62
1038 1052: -1.19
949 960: -1.73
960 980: -0.88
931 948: -2.19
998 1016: 1.20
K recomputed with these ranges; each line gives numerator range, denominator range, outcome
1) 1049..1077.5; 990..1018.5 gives 1.20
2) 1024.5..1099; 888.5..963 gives 1.32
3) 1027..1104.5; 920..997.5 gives 1.22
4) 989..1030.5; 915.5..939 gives 1.12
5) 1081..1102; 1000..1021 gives 1.27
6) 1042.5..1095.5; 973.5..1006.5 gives 1.27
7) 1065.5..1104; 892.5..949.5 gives 1.37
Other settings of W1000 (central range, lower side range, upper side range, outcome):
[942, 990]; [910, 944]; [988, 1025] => -2.3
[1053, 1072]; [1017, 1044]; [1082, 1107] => 0.4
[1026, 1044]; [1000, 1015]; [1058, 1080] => -2.3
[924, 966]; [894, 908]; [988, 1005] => -4.5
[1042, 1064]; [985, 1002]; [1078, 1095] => -0.5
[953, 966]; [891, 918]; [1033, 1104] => -1.3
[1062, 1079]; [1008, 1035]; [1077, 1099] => 0.8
